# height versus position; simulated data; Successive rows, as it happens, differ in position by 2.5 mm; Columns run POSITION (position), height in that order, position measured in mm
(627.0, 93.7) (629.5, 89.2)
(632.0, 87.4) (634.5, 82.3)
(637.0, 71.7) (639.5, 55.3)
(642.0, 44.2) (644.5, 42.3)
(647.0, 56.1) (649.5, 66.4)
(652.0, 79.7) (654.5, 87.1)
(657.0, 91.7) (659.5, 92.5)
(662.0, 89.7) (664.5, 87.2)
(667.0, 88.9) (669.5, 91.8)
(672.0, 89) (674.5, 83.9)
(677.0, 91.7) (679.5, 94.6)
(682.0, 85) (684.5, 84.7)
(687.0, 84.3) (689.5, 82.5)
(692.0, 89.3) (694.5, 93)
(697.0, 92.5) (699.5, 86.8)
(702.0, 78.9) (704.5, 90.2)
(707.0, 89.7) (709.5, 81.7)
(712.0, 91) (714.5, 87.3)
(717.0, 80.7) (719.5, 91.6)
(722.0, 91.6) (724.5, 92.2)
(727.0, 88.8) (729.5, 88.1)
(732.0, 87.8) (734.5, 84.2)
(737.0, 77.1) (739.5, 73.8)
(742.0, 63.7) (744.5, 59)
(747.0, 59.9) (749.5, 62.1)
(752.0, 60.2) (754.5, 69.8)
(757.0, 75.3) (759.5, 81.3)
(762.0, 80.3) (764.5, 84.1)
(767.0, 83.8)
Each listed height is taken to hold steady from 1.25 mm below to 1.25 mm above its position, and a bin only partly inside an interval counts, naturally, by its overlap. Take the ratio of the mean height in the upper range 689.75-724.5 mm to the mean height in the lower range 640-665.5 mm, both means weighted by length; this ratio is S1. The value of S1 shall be 1.2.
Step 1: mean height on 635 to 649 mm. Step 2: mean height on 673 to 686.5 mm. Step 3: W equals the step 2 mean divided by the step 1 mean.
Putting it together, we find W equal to 1.6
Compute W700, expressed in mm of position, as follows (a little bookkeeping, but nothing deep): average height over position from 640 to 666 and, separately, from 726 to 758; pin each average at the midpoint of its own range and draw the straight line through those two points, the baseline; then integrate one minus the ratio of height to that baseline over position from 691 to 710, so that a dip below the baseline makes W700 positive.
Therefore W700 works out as -3.9 mm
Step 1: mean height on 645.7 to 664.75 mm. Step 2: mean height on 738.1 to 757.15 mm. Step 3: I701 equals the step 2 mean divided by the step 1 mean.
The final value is 0.8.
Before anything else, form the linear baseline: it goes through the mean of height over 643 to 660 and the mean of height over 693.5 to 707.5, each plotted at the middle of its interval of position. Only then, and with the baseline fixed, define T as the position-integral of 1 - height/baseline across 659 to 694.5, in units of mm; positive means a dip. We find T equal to -3.46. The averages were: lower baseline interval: 72.4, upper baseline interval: 88.4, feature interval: 88.3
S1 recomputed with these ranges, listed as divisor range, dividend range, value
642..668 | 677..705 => 1.15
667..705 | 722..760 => 0.86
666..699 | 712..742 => 0.96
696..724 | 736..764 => 0.80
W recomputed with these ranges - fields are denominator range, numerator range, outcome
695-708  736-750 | 0.75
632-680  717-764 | 0.99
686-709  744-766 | 0.81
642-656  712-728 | 1.37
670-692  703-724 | 1.01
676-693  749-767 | 0.85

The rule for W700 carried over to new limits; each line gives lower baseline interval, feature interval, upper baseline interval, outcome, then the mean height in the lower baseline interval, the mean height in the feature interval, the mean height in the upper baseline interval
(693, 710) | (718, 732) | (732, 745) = -2.0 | 87.8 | 90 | 73.8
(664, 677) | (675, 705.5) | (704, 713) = 0.2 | 88.6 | 87.7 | 87.9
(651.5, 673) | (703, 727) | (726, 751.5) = -3.0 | 88.9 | 88.4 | 73.9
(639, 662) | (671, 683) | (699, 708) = -1.7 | 70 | 88.9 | 86.3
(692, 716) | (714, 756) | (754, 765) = 2.8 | 87.9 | 77.3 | 78.3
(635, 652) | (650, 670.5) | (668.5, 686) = -4.0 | 58.9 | 87.7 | 88.6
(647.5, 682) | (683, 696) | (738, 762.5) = -0.9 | 86.5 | 86.8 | 68.3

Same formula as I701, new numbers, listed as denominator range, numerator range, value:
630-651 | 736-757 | 1.03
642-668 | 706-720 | 1.13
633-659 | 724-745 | 1.16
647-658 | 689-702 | 1.13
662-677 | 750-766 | 0.84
